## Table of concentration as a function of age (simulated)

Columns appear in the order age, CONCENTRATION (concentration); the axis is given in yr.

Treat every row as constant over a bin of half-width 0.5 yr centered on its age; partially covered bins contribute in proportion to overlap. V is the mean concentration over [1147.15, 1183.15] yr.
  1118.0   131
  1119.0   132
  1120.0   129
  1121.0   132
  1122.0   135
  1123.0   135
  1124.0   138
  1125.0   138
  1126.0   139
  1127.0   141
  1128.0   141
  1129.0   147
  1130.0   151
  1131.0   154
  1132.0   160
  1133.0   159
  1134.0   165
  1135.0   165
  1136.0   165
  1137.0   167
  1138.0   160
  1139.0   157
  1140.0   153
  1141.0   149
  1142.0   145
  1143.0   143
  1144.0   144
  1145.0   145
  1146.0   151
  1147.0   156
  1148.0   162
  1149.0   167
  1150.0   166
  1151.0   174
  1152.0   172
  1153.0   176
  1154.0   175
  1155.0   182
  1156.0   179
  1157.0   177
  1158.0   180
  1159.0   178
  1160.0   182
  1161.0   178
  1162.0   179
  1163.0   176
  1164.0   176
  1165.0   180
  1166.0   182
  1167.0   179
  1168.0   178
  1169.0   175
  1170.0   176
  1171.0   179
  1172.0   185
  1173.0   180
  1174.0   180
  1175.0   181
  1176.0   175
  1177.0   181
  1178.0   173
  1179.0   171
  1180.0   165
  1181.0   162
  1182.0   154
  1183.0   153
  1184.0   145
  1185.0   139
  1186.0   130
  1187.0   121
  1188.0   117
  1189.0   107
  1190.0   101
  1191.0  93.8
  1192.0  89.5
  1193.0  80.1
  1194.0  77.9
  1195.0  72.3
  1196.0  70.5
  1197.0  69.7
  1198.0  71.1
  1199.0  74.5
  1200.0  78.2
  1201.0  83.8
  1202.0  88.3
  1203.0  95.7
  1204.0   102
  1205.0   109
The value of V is 175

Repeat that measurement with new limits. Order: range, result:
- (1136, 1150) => 155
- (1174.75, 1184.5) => 166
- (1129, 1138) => 160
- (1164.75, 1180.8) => 177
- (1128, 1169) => 166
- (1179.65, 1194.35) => 122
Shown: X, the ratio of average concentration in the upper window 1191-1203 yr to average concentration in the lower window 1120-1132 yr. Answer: 0.56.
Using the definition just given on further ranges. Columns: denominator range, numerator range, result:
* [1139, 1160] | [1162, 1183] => 1.07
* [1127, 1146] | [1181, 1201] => 0.67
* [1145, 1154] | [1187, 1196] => 0.56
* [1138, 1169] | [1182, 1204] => 0.59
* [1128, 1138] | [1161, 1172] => 1.13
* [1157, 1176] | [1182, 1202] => 0.56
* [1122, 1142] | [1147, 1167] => 1.16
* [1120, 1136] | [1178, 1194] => 0.88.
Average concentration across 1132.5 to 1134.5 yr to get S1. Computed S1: 162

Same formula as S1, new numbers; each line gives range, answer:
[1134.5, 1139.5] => 163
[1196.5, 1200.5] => 73.4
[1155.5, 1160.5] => 179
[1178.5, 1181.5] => 166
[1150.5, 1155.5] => 176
